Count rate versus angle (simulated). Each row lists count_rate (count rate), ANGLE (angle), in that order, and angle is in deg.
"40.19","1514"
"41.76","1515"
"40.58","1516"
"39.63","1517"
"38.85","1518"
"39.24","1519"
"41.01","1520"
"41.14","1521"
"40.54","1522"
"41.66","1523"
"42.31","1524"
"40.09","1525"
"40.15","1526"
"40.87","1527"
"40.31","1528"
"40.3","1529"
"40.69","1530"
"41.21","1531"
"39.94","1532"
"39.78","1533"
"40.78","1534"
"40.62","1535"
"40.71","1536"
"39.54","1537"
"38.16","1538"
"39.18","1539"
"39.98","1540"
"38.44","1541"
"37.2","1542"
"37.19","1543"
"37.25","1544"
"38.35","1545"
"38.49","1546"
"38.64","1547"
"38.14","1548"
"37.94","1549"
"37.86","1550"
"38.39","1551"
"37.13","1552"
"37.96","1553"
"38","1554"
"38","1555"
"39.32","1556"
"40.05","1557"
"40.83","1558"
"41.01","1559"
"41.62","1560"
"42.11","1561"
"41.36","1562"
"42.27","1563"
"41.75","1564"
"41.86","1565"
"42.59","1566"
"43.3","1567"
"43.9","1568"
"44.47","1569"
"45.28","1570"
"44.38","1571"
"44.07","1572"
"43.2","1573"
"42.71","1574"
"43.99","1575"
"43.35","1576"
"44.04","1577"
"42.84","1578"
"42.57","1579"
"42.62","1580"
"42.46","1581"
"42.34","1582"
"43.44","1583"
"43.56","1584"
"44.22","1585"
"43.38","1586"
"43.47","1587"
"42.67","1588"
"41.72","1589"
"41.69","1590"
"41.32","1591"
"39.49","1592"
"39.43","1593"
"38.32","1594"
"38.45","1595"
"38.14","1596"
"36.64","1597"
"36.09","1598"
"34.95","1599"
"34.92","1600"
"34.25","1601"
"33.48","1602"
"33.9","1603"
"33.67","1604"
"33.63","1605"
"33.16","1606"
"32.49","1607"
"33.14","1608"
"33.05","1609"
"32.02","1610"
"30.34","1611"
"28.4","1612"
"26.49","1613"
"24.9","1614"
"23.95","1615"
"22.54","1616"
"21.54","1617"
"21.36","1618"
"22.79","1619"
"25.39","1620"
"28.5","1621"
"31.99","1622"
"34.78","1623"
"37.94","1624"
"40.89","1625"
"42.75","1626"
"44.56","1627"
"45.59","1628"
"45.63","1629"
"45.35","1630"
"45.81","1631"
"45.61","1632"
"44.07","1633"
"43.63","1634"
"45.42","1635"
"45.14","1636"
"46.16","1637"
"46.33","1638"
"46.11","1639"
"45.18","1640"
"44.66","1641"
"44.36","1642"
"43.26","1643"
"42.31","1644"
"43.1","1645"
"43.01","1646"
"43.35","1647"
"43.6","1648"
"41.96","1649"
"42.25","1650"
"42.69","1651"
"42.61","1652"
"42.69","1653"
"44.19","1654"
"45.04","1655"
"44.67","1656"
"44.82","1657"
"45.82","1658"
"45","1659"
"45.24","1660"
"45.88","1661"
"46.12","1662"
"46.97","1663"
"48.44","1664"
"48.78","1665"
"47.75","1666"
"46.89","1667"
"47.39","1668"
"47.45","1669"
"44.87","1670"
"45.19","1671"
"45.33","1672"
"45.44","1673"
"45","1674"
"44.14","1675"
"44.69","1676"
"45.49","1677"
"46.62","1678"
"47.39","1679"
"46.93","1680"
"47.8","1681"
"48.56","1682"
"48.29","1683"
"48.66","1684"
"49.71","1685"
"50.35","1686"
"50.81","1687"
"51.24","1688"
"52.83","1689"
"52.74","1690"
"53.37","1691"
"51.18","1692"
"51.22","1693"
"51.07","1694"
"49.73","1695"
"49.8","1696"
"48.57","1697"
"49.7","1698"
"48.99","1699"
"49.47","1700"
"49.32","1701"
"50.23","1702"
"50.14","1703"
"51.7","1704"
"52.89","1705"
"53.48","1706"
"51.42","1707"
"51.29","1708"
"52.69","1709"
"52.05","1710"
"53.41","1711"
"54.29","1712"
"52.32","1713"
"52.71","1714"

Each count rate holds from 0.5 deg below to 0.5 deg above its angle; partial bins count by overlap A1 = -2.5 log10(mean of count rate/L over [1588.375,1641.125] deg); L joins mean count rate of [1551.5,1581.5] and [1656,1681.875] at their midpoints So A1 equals 0.20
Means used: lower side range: 42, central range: 36.5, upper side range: 46.2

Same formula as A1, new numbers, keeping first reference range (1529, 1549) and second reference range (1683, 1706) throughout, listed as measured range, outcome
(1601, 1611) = 0.31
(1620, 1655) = 0.09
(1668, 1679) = 0.08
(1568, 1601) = 0.03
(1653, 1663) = 0.06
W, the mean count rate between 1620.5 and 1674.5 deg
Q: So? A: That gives 44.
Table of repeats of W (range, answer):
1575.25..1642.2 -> 38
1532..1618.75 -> 38.2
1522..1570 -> 40.1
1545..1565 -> 39.5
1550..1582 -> 41.8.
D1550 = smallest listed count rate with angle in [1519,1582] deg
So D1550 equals 37.13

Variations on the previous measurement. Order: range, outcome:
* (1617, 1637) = 21.36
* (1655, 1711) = 44.14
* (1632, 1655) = 41.96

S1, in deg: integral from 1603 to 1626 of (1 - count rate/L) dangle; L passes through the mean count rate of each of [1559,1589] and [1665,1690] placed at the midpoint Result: 7.6 deg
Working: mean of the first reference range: 43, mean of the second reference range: 47.6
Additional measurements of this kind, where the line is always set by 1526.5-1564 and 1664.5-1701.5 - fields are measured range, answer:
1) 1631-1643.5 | 0.12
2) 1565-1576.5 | -0.71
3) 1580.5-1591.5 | -0.16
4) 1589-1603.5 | 1.83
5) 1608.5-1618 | 3.71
